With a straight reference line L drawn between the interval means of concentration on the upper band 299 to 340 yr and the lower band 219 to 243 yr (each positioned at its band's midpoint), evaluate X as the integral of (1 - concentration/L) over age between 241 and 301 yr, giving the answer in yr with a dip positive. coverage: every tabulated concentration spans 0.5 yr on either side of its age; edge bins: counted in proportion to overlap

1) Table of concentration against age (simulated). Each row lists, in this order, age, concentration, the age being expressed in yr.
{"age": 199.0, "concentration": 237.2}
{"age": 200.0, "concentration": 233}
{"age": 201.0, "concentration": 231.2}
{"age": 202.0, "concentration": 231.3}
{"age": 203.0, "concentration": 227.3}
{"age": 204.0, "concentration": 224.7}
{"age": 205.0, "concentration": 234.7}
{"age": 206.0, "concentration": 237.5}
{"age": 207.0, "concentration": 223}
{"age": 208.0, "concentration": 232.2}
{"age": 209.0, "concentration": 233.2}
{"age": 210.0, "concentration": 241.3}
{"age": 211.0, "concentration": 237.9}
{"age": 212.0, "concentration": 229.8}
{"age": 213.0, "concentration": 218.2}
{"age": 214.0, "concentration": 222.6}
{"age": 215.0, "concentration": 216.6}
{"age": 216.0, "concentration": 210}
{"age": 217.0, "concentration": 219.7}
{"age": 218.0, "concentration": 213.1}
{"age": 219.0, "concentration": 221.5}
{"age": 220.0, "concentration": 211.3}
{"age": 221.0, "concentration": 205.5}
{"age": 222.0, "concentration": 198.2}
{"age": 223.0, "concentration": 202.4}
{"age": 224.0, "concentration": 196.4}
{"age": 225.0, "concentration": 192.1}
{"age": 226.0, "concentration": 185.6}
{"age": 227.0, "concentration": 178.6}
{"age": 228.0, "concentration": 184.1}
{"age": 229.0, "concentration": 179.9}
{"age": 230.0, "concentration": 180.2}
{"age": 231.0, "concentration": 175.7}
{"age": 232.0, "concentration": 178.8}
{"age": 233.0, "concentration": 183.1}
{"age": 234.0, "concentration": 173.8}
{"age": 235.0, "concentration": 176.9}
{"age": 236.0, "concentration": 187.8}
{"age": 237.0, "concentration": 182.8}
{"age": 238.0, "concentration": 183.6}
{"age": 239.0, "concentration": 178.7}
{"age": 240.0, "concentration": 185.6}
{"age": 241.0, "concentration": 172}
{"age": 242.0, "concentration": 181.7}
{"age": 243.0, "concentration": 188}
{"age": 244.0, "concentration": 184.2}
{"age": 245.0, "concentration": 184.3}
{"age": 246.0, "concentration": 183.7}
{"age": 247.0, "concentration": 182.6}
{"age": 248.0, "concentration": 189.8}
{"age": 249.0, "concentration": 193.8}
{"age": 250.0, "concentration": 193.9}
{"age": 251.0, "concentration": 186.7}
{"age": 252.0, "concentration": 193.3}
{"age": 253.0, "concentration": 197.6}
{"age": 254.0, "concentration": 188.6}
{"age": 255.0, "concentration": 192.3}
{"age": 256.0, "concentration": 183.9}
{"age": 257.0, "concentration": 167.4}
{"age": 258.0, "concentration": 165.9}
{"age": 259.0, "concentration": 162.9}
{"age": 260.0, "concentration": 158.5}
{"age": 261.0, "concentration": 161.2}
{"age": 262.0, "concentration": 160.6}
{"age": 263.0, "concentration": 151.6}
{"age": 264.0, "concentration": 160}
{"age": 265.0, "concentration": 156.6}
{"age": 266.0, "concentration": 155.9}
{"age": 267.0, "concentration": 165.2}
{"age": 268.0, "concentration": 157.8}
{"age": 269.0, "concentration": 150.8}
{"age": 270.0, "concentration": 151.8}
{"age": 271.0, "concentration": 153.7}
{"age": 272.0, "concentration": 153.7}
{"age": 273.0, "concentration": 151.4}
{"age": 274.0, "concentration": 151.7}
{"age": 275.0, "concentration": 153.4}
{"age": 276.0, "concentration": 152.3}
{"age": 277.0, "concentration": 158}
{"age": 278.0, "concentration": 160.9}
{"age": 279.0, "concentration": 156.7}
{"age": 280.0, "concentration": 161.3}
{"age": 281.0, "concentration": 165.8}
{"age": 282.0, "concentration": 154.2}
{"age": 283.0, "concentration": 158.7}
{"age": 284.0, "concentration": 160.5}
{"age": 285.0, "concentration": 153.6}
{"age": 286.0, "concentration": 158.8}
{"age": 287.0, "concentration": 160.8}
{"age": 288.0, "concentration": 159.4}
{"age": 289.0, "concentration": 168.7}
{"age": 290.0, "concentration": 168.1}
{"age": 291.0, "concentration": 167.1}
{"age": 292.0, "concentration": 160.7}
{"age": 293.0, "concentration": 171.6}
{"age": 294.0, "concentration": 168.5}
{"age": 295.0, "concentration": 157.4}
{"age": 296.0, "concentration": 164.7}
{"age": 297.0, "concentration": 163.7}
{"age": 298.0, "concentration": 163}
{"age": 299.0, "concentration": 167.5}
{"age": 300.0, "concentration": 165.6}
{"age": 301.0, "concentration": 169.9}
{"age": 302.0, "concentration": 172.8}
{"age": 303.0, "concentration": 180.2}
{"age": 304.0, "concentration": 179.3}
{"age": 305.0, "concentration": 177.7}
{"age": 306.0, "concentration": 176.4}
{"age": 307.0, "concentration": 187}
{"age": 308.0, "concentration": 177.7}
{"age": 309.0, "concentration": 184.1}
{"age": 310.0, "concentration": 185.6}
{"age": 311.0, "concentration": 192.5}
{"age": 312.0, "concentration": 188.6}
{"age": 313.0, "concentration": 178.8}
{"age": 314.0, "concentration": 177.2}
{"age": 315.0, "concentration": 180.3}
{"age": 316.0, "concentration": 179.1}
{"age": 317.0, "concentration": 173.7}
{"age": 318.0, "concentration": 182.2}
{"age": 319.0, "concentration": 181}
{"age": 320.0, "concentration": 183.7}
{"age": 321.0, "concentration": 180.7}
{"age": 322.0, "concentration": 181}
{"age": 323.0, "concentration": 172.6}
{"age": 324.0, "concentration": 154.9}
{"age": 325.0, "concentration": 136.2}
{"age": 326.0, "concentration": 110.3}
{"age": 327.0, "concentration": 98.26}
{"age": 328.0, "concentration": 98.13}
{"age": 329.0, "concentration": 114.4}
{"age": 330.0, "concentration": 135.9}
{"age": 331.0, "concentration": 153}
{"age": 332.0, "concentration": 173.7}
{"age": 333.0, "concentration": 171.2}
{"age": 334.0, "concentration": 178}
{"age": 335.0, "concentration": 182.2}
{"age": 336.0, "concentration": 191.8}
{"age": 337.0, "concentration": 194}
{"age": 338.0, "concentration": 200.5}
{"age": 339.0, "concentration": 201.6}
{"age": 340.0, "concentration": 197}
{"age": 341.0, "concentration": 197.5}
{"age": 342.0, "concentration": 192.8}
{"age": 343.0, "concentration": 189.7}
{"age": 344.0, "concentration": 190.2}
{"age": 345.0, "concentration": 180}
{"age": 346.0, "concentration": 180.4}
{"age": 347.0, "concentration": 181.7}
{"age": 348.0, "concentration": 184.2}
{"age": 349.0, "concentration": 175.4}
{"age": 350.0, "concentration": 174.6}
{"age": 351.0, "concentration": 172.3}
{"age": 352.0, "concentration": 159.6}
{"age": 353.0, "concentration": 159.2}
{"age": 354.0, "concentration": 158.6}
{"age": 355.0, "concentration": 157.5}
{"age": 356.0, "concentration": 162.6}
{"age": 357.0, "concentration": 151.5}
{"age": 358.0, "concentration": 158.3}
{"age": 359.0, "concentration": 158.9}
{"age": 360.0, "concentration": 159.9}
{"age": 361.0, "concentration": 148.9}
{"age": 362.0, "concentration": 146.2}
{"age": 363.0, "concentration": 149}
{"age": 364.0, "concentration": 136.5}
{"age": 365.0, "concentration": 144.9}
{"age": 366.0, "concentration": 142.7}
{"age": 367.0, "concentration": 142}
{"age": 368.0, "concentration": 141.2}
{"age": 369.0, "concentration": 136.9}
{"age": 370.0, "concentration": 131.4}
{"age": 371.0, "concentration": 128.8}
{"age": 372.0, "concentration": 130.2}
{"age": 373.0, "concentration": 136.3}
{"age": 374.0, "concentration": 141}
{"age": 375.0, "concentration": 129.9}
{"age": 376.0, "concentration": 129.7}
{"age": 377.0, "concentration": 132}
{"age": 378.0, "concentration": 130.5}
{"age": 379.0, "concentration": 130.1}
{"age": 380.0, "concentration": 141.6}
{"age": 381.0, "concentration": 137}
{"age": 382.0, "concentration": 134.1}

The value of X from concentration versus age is 4.1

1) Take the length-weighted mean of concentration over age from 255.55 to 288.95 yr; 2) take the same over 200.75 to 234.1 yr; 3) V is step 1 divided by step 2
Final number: 0.76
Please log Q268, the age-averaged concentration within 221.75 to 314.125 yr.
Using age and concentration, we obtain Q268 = 173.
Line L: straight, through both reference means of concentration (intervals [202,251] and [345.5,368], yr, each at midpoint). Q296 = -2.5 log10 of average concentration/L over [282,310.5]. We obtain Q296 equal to 0.06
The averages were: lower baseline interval 201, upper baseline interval 159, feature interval 169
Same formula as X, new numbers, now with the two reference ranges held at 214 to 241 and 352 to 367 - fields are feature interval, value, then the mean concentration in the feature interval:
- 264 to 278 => 1.88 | 155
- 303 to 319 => -1.36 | 181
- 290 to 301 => 0.42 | 165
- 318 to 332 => 1.25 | 148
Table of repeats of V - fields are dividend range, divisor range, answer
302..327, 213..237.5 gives 0.89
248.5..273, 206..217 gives 0.75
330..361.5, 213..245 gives 0.91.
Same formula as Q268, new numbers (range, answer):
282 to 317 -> 171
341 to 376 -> 157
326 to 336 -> 146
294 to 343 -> 171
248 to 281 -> 166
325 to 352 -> 169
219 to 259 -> 186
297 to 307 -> 173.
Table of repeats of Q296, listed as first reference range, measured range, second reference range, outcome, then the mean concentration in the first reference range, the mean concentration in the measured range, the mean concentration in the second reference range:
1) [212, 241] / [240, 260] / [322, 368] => 0.03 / 195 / 183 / 163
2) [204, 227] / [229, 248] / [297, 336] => 0.13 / 217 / 181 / 167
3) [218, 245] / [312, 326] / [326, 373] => -0.03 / 188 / 172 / 160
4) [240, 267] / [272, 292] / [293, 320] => 0.11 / 177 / 159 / 176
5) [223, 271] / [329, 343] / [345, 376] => -0.14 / 177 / 180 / 153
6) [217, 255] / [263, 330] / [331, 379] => 0.08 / 189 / 163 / 162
